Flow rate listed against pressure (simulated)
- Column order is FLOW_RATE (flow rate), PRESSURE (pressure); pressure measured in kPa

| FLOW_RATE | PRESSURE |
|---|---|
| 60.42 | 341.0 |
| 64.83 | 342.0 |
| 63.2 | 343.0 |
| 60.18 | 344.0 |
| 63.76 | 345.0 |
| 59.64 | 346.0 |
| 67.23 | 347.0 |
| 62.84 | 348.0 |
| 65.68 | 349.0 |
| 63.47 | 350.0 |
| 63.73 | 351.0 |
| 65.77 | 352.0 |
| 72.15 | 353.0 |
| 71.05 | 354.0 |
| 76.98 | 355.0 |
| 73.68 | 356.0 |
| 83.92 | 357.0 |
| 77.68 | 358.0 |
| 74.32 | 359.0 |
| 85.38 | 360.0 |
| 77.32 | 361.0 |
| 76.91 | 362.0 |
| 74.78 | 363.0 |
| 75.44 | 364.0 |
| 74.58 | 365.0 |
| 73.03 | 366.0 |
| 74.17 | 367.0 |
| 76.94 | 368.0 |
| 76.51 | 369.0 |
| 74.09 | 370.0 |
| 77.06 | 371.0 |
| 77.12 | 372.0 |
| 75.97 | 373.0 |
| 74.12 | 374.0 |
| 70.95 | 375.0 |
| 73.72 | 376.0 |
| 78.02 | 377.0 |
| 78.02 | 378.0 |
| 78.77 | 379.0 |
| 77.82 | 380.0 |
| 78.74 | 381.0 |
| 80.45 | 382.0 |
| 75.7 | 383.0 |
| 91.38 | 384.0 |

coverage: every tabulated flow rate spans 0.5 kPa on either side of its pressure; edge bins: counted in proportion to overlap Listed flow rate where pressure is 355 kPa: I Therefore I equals 76.98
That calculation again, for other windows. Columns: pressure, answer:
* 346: 59.64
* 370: 74.09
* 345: 63.76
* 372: 77.12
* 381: 78.74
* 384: 91.38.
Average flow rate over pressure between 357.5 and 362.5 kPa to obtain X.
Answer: 78.3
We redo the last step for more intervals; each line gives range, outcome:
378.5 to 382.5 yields 78.9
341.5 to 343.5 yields 64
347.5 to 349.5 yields 64.3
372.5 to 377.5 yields 74.6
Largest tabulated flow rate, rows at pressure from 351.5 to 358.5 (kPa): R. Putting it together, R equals 83.92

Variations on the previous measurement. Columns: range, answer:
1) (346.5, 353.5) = 72.15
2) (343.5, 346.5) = 63.76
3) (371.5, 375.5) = 77.12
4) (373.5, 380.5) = 78.77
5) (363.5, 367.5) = 75.44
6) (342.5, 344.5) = 63.2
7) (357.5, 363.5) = 85.38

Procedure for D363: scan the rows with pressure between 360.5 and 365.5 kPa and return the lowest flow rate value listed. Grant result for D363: 74.58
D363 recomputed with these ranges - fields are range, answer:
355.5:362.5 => 73.68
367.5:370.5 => 74.09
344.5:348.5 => 59.64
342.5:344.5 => 60.18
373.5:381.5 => 70.95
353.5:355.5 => 71.05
